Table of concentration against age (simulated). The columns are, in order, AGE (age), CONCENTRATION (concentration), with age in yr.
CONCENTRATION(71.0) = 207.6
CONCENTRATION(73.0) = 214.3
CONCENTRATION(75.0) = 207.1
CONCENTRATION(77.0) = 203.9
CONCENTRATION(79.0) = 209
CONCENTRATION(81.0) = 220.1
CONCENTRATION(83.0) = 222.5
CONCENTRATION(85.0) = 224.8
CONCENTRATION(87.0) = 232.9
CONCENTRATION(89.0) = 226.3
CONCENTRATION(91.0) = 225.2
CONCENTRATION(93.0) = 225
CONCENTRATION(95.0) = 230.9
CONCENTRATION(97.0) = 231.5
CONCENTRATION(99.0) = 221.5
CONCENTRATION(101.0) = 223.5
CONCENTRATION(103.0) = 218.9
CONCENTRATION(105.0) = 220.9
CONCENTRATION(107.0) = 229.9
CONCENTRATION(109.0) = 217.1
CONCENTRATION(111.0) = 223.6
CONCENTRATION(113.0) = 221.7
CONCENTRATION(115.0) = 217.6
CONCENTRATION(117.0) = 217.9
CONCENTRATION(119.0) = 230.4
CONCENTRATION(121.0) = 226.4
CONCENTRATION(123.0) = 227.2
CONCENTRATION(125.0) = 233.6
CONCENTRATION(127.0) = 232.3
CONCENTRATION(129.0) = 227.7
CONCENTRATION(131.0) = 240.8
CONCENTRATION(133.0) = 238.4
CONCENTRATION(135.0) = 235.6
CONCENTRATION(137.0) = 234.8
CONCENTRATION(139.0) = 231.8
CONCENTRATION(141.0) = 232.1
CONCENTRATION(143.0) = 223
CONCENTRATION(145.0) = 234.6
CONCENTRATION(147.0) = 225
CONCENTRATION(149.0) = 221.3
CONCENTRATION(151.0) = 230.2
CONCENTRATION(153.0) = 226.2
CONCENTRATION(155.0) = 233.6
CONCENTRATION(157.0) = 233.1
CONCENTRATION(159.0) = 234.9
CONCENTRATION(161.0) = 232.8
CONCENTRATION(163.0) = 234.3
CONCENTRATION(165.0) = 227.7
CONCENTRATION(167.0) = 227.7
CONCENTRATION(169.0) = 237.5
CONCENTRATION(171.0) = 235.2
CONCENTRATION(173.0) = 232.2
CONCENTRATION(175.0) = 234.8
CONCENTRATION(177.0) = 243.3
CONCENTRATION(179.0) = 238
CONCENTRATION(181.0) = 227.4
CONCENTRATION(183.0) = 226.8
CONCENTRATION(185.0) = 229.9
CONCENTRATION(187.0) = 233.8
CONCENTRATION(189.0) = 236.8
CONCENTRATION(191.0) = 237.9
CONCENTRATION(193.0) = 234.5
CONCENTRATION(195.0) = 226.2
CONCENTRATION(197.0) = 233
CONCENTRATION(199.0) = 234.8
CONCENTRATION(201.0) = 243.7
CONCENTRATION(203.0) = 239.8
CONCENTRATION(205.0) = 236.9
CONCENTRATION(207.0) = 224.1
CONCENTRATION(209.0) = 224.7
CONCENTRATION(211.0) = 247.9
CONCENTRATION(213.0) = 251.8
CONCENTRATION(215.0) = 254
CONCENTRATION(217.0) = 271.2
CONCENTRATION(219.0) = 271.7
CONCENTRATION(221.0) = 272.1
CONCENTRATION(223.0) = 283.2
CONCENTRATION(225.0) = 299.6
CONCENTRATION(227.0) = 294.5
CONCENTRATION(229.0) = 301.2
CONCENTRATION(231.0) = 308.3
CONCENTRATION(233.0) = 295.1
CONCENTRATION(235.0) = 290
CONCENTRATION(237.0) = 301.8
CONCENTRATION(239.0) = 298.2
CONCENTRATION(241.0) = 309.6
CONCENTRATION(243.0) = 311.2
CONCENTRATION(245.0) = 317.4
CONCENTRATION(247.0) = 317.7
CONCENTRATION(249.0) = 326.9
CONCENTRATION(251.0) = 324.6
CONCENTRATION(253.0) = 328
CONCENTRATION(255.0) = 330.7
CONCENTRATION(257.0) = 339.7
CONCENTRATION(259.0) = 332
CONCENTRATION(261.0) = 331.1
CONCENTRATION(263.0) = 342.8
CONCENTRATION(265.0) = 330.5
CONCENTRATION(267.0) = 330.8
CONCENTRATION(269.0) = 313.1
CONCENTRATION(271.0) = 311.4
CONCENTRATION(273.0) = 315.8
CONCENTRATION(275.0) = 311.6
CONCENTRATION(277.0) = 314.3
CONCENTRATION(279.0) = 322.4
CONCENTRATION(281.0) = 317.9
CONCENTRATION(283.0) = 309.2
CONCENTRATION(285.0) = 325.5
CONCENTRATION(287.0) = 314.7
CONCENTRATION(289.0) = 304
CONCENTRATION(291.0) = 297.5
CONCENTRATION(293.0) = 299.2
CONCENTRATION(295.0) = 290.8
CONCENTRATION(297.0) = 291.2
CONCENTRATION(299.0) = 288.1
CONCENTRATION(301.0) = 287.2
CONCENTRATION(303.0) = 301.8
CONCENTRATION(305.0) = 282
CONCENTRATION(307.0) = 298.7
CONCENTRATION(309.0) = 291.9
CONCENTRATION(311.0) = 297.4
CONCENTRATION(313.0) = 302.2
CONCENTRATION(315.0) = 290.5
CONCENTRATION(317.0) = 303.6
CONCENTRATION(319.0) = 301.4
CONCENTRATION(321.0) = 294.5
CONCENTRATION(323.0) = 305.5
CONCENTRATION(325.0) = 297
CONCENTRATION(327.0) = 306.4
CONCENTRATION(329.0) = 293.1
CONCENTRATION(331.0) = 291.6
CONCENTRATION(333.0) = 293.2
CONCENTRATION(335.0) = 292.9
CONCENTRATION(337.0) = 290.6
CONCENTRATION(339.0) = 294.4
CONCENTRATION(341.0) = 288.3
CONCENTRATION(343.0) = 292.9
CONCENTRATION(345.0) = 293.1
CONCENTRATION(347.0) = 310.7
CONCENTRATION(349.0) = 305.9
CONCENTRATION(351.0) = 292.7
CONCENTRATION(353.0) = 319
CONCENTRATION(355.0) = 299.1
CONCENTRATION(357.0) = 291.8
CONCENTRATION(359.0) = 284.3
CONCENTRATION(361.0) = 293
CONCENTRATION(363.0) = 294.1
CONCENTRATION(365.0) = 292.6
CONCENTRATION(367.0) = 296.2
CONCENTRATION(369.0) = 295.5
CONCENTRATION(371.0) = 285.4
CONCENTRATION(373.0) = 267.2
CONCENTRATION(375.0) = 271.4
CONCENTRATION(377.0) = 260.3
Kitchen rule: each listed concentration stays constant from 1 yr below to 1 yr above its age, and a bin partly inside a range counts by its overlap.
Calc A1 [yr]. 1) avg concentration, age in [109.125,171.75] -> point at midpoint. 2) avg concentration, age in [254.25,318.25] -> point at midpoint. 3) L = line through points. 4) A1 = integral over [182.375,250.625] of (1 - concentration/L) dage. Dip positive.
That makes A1 1.1 yr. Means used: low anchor 230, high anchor 310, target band 268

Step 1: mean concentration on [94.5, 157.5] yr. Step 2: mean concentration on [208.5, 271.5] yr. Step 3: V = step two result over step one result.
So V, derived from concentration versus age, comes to 1.33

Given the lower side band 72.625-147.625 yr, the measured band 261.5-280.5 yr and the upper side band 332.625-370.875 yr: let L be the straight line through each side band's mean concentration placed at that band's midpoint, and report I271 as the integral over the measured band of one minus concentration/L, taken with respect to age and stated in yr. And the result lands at -3.5 yr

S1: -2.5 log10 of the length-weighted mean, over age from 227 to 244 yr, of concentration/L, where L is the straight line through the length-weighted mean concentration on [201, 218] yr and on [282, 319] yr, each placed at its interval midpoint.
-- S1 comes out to -0.16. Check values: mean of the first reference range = 244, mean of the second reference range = 299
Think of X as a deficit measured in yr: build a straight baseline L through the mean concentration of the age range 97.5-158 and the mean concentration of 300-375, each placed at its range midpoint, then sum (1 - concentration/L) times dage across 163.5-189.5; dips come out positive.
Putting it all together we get 1.09 yr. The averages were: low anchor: 228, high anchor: 295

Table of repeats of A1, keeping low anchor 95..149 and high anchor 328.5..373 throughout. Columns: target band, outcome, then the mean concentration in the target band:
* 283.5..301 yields -1.5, 301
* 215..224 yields -0.6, 272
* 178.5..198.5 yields 1.2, 232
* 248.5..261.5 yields -3.1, 331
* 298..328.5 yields -1.4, 296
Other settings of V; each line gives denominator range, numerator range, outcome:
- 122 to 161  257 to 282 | 1.40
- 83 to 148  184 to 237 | 1.13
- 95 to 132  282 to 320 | 1.32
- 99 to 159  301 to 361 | 1.30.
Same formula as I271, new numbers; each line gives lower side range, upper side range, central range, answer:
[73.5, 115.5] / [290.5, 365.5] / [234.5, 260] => -4.52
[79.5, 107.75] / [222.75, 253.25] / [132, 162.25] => 2.84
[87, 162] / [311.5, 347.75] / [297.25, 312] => -0.21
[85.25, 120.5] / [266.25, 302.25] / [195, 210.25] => 2.07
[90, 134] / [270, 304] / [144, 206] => 5.33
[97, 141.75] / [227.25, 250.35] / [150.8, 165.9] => 1.29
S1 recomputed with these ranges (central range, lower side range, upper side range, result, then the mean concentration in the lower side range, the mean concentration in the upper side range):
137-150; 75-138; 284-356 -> 0.043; 225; 298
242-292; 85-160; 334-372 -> -0.187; 228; 295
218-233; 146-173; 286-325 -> -0.117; 231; 297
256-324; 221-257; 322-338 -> -0.025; 308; 296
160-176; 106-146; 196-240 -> 0.061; 229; 267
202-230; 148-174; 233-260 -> 0.097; 231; 317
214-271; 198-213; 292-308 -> -0.189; 237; 292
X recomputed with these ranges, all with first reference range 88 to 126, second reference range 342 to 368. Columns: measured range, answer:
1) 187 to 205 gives 1.08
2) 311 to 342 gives -0.80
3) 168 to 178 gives 0.30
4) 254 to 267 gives -3.11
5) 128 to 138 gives -0.14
